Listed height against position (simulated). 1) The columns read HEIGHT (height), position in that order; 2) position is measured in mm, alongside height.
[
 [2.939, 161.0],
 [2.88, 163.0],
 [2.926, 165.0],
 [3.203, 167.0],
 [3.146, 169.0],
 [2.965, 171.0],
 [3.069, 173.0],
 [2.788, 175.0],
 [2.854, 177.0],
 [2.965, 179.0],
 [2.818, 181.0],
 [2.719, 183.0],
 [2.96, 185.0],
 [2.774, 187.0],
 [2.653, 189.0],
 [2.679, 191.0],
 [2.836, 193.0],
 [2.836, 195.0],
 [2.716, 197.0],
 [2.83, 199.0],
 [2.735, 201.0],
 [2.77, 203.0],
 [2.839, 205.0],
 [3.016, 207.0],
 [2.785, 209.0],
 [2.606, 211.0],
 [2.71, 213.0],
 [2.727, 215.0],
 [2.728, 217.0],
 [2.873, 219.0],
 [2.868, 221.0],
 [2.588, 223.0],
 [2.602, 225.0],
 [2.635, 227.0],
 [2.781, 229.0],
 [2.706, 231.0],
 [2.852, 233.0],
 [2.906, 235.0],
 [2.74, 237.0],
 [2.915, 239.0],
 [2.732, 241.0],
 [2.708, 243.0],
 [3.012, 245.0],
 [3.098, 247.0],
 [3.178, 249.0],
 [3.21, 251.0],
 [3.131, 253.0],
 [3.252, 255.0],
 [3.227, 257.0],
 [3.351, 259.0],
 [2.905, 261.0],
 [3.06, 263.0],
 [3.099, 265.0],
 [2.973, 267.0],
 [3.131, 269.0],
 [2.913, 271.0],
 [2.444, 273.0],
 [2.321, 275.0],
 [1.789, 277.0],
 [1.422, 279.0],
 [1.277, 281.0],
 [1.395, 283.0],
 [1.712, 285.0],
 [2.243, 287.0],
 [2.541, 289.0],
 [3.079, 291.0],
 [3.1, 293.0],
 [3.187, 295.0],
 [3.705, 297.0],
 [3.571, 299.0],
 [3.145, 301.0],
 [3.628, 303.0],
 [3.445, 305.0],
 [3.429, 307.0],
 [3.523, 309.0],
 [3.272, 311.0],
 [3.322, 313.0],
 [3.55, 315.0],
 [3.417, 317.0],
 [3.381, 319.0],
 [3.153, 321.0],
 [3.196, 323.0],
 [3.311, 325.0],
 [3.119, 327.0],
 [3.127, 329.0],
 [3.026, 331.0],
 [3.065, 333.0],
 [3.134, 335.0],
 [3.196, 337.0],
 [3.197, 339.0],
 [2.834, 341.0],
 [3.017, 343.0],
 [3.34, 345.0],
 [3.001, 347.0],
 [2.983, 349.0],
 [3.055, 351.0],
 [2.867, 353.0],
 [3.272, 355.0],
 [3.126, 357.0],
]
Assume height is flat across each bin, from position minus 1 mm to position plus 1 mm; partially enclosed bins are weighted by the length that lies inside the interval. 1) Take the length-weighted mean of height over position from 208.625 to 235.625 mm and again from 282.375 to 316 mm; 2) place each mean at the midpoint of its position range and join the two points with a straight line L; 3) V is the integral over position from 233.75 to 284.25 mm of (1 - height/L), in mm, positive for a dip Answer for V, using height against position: 2.8 mm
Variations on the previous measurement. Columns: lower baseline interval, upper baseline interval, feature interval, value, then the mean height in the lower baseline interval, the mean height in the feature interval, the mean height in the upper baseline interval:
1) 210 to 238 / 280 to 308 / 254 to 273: -1.94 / 2.74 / 3.07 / 2.82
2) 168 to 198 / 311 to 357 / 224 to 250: 1.12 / 2.85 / 2.84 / 3.16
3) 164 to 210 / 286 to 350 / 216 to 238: 1.58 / 2.86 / 2.75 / 3.19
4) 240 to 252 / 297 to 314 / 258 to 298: 7.95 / 2.99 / 2.58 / 3.43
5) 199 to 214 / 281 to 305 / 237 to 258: -1.79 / 2.78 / 3.03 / 2.81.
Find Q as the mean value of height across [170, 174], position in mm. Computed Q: 3.02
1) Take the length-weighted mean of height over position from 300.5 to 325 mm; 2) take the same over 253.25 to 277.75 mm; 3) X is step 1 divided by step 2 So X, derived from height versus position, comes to 1.2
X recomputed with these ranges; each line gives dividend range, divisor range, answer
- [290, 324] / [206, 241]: 1.21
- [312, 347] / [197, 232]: 1.16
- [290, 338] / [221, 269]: 1.12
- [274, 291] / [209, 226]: 0.70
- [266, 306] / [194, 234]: 0.96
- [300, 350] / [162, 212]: 1.13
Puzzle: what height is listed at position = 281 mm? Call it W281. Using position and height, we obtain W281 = 1.277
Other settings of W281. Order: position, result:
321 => 3.153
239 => 2.915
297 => 3.705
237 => 2.74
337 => 3.196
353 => 2.867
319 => 3.381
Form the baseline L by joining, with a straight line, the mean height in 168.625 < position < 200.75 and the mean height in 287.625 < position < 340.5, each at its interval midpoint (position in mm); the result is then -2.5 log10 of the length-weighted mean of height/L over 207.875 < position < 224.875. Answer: 0.08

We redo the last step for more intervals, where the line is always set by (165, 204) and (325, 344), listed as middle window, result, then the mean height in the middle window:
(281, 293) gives 0.347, 2.19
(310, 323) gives -0.093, 3.34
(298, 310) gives -0.138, 3.46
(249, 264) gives -0.068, 3.16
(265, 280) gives 0.208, 2.47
